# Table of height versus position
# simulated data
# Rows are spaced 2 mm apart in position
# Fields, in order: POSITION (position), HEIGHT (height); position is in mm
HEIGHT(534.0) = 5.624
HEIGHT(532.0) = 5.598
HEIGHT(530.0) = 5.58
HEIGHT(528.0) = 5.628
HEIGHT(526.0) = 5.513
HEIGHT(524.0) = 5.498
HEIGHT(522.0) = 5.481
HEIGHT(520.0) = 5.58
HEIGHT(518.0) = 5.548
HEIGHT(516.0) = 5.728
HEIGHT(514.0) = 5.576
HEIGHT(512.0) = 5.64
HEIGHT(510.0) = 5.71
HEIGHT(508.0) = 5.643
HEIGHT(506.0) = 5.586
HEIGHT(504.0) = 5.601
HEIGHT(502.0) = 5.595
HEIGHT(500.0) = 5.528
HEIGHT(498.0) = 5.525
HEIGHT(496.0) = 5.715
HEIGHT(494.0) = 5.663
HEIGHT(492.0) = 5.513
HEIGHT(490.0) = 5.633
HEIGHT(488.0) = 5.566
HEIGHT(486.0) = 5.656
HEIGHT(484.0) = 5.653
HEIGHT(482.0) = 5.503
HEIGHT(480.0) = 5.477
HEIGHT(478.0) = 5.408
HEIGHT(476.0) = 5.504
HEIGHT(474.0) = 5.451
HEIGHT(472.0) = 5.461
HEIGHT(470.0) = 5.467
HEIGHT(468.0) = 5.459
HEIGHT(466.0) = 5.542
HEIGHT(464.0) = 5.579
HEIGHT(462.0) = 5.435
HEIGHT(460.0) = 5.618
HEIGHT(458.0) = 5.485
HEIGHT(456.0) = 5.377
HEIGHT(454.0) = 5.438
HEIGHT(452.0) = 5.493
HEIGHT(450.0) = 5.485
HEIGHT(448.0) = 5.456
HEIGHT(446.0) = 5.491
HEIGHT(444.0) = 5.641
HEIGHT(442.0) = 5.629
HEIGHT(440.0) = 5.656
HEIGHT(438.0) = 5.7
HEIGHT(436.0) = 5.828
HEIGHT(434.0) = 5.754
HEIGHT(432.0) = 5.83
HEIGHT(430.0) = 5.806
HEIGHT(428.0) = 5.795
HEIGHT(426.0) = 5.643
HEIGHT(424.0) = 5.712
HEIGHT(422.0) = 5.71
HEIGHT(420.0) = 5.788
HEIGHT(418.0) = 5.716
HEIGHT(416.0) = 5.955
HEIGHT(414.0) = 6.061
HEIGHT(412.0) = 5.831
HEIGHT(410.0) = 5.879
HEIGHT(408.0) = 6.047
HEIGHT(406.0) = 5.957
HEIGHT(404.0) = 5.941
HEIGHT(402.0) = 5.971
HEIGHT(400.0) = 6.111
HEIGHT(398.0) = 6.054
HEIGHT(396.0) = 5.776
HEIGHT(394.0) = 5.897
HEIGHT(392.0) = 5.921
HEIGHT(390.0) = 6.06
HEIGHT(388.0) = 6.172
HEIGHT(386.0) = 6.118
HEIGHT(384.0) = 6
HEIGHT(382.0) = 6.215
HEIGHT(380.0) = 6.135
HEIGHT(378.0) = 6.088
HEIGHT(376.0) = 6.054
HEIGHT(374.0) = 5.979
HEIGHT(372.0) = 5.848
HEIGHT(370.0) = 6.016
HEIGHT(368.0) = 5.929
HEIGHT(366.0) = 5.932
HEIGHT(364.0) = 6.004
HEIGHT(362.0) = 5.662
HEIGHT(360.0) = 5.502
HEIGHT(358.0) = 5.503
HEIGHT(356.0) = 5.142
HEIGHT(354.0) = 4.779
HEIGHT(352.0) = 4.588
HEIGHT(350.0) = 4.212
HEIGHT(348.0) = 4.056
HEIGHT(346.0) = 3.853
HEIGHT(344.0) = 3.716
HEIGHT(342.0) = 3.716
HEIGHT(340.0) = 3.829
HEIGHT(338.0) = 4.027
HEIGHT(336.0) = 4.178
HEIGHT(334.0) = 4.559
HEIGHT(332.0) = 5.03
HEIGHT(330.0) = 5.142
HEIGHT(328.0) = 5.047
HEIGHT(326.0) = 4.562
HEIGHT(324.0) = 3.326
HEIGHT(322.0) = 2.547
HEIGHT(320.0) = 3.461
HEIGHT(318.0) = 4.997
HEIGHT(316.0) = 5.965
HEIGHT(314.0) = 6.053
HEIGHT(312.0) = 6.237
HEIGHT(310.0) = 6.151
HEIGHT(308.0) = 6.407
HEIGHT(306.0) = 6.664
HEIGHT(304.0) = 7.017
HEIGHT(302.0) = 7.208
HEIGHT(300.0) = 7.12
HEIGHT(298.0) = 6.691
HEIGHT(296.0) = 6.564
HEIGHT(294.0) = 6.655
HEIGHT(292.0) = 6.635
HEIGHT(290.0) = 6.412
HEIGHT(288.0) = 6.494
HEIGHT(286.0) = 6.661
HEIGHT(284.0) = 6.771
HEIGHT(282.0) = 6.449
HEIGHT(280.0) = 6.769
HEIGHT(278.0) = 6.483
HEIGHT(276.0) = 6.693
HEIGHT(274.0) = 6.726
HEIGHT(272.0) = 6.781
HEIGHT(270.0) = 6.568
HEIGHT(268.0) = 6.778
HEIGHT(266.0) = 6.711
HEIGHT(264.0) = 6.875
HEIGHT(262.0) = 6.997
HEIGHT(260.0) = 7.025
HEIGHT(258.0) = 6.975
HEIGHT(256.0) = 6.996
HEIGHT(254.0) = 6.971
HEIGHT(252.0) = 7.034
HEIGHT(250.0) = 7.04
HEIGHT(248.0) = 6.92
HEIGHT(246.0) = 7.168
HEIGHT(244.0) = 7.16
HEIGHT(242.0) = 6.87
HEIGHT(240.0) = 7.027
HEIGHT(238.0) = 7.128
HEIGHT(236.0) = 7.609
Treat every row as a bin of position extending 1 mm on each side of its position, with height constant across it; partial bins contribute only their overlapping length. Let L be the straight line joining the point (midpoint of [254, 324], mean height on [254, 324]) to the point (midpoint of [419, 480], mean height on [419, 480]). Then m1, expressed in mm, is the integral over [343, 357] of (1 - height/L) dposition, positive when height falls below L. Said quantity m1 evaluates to 3.99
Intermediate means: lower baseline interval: 6.36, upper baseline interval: 5.59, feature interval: 4.34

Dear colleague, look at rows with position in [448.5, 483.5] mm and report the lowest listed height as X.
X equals 5.377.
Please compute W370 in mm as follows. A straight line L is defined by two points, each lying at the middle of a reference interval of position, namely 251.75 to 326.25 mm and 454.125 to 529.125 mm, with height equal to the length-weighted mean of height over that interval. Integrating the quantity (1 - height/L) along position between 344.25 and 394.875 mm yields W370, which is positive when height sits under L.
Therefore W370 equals 3.8 mm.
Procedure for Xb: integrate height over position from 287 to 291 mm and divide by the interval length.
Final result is 6.45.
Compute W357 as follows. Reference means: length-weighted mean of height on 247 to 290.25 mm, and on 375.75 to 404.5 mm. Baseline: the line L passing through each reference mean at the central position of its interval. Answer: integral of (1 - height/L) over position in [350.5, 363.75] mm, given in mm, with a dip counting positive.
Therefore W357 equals 2.19 mm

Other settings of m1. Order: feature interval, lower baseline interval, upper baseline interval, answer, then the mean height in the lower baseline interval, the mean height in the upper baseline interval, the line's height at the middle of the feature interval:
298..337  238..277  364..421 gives 6.8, 6.92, 5.98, 6.5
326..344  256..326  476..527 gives 5.1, 6.28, 5.58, 6.13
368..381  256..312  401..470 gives 0.2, 6.71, 5.69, 6.1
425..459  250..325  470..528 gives 1.0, 6.36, 5.57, 5.78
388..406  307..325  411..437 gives -1.2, 5.02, 5.8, 5.61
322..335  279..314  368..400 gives 4.0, 6.62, 6.02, 6.4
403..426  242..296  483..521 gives 0.7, 6.79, 5.61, 6.06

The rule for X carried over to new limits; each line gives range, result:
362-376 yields 5.662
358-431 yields 5.502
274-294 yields 6.412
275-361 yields 2.547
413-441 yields 5.643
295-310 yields 6.151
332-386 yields 3.716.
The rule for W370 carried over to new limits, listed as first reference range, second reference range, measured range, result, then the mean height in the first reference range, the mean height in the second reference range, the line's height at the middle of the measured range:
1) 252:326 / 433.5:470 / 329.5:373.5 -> 8.27 mm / 6.31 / 5.55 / 6.02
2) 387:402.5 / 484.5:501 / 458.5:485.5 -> 0.85 mm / 6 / 5.6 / 5.69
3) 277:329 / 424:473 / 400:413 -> -0.57 mm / 5.97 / 5.59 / 5.7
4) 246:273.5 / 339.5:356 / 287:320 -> -4.85 mm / 6.9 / 4.17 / 5.54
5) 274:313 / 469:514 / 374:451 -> 1.66 mm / 6.64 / 5.57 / 6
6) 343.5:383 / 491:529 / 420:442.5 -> -1.06 mm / 5.38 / 5.59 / 5.48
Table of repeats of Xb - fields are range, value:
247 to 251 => 6.98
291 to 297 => 6.62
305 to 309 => 6.54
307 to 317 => 6.16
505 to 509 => 5.61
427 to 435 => 5.8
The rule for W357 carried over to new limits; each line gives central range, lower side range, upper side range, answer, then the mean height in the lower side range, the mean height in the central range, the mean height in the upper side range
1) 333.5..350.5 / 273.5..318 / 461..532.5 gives 6.3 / 6.55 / 3.99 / 5.56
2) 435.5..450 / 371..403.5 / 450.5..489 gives 0.2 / 6.02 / 5.61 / 5.5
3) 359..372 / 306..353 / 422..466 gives -2.4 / 4.64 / 5.84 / 5.61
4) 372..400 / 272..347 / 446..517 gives -2.3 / 5.61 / 6.03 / 5.55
